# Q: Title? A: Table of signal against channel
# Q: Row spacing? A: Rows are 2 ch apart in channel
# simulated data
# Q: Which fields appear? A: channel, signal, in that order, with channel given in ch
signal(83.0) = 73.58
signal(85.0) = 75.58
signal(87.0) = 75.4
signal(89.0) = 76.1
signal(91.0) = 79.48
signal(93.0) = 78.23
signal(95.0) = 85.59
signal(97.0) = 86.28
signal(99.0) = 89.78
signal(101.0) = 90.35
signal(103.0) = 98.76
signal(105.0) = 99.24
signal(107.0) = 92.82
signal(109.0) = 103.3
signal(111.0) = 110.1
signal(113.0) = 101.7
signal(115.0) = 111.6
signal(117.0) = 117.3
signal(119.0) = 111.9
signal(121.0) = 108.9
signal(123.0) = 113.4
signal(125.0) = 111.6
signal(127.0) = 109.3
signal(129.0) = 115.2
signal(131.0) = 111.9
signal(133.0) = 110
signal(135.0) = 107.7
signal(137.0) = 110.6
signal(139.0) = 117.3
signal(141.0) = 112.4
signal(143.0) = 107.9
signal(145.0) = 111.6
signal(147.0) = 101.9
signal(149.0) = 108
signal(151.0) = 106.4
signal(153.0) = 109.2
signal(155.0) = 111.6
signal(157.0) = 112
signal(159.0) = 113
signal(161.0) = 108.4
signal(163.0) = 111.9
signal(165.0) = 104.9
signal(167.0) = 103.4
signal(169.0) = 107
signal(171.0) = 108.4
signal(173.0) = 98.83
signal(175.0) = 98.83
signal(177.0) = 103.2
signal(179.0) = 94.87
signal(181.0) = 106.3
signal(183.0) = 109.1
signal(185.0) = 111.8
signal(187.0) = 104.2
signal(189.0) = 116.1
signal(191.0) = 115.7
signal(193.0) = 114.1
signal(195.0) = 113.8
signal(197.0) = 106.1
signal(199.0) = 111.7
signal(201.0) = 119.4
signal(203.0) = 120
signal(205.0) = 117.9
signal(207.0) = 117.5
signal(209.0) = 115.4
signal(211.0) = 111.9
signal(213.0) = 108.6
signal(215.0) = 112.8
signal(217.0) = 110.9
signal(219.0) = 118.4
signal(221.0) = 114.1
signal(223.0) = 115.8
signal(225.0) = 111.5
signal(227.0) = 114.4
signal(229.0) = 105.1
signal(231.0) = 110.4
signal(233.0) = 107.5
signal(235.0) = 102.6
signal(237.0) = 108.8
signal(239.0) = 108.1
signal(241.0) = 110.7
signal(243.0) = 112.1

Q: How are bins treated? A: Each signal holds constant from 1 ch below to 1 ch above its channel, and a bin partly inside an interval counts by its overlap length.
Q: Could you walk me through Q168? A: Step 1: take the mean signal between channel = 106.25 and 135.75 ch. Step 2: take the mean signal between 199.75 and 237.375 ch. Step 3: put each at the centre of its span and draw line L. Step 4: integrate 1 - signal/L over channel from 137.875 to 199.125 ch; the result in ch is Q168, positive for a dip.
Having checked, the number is 1.5 ch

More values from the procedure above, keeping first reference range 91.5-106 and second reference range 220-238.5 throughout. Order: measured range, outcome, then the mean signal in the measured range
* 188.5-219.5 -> -2.4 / 114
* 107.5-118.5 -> -2.0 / 108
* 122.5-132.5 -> -1.9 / 112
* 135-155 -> -2.7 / 109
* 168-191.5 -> -0.9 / 106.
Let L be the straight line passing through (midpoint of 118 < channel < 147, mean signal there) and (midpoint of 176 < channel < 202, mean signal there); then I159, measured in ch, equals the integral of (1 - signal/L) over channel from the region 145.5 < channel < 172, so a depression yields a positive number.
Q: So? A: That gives 0.5 ch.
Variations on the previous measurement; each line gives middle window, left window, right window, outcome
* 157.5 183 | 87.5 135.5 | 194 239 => 0.45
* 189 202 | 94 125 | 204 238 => -0.48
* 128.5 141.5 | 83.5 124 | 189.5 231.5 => -1.49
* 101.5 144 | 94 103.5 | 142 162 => -4.38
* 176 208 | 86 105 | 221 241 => -2.71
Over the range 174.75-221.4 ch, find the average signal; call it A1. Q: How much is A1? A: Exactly 112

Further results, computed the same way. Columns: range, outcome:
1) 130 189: 108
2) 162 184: 104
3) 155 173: 108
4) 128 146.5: 111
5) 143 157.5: 109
